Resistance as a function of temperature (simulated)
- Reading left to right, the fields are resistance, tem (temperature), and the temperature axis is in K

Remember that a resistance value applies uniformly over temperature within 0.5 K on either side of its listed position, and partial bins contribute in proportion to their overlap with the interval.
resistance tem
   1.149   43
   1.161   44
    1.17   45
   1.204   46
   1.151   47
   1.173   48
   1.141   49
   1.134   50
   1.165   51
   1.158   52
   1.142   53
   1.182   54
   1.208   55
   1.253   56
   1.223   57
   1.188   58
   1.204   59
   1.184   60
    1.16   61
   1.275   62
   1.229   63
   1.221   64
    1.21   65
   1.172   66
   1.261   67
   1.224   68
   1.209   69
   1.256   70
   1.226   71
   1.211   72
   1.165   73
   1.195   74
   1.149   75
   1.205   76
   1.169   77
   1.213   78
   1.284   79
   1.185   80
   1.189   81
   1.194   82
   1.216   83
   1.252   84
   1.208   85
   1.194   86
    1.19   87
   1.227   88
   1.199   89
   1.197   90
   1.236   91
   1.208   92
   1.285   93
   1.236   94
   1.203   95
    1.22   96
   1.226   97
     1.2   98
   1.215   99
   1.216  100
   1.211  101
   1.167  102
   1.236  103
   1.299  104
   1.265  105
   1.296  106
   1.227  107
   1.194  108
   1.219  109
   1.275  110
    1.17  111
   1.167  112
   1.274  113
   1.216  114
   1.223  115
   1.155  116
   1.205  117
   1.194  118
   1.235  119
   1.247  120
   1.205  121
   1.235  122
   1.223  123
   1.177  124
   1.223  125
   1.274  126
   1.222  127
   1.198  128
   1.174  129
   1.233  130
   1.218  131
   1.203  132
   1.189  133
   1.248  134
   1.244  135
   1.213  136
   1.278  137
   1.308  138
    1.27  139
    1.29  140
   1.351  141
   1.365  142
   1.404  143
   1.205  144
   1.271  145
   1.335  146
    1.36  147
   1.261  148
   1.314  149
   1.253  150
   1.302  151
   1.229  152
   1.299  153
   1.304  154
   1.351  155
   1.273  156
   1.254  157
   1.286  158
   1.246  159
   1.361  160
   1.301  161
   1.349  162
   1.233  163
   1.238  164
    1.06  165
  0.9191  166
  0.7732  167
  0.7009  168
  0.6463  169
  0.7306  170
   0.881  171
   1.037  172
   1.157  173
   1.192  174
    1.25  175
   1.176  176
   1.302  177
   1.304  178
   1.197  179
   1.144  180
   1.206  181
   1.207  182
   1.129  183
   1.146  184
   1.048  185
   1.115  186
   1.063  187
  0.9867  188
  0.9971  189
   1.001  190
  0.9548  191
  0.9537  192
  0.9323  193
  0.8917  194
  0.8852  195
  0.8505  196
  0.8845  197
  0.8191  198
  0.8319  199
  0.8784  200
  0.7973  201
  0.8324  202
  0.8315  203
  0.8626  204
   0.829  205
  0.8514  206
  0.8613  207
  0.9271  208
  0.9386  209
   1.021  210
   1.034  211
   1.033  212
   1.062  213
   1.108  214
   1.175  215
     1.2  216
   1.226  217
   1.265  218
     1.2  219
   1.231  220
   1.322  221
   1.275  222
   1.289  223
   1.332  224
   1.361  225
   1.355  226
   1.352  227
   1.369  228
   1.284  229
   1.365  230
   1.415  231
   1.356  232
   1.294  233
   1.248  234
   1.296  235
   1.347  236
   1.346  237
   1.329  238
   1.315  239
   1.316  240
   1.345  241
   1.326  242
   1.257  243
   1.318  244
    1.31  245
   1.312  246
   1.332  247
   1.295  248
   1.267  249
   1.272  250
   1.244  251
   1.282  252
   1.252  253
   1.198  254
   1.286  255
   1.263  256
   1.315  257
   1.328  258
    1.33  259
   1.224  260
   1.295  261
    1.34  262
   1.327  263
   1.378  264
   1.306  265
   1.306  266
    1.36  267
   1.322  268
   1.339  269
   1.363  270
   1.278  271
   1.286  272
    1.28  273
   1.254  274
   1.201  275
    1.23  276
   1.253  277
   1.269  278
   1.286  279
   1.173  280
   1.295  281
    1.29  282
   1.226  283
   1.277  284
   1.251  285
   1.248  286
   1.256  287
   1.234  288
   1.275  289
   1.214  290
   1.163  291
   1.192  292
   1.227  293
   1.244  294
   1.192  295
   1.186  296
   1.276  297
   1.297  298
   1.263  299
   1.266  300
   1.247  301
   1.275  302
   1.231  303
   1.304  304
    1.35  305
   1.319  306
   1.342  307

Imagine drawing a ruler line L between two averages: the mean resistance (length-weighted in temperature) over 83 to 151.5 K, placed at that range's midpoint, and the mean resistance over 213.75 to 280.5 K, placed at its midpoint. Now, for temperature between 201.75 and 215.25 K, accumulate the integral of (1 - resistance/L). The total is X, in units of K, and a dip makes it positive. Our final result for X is 3.4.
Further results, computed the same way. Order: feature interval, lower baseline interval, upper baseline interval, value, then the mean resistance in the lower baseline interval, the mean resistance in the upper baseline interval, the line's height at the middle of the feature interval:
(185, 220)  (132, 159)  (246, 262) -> 8.3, 1.28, 1.28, 1.28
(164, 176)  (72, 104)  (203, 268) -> 2.6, 1.21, 1.24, 1.23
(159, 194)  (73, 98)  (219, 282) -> 5.0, 1.21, 1.3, 1.26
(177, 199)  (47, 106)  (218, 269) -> 4.1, 1.21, 1.31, 1.27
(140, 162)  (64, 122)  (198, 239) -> -2.2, 1.22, 1.15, 1.18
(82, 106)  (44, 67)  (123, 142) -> -0.1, 1.19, 1.24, 1.22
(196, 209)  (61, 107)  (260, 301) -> 4.1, 1.22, 1.27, 1.25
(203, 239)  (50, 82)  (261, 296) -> 1.7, 1.2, 1.27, 1.25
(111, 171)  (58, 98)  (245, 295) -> 1.1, 1.21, 1.27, 1.23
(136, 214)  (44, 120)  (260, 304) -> 8.7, 1.21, 1.27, 1.24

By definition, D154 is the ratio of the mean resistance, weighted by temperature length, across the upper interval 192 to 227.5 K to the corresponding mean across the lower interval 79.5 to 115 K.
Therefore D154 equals 0.85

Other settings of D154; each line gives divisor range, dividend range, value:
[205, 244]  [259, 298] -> 1.04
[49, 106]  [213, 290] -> 1.06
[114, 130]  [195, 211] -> 0.72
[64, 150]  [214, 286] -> 1.05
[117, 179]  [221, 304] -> 1.07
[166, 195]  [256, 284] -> 1.25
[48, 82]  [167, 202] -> 0.84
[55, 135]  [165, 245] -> 0.91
